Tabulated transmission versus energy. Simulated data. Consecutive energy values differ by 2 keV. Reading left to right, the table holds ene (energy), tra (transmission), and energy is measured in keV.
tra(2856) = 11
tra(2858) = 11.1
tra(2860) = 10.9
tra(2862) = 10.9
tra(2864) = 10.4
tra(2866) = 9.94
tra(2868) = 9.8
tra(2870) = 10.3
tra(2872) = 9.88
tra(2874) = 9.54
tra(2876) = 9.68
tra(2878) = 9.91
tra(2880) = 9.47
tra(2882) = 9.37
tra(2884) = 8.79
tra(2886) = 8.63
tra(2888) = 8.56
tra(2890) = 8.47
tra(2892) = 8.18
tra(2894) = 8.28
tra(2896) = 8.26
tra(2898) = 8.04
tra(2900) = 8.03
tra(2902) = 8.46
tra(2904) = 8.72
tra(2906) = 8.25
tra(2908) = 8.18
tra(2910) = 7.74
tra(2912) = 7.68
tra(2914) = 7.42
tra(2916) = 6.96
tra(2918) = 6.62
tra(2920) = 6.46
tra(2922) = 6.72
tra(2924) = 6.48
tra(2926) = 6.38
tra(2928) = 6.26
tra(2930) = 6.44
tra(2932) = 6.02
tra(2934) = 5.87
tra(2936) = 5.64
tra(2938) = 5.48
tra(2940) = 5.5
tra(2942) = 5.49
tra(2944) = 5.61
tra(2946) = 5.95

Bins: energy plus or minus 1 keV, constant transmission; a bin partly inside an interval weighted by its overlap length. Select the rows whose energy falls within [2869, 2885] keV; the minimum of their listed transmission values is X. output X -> 8.79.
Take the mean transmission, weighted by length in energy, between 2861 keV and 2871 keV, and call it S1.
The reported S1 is 10.3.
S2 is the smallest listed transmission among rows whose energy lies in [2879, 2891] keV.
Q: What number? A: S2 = 8.47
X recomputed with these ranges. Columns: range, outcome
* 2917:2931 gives 6.26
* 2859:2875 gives 9.54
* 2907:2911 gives 7.74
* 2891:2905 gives 8.03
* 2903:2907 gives 8.25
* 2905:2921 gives 6.46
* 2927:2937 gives 5.64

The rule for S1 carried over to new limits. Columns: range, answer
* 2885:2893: 8.46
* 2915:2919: 6.79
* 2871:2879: 9.75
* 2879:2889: 8.96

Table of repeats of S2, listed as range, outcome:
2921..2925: 6.48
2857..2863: 10.9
